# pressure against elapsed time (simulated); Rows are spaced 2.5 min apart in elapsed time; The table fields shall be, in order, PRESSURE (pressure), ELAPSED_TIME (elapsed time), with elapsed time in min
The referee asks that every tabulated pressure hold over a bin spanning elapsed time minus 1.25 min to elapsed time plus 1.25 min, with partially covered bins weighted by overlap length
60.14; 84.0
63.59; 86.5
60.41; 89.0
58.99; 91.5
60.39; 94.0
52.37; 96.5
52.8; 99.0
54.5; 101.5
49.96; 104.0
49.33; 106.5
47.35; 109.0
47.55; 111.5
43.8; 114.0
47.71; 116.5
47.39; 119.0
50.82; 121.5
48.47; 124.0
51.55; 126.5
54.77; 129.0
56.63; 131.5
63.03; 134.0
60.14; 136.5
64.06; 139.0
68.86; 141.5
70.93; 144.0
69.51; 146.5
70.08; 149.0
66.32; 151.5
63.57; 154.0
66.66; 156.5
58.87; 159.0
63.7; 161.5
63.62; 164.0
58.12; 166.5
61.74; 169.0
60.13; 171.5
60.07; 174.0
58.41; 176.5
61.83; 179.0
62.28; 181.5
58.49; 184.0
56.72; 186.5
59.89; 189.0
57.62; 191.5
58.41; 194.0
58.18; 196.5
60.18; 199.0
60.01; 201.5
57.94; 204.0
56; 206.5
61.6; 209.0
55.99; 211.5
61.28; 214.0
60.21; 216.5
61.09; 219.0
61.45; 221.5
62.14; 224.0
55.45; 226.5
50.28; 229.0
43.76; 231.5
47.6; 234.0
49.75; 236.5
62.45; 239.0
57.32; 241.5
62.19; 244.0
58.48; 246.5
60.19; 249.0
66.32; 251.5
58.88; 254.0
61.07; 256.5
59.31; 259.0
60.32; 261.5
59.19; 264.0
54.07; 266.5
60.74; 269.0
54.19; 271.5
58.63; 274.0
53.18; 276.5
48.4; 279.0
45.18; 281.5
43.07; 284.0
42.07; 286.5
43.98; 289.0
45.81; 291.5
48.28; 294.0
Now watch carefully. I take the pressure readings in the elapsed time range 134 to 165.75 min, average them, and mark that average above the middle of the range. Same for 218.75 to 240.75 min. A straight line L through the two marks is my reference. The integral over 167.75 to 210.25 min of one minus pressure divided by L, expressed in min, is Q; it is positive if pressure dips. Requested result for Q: 0.5 min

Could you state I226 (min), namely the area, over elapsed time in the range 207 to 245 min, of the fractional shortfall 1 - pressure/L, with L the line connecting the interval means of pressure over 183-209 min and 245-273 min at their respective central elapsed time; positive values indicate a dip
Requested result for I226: 1.37 min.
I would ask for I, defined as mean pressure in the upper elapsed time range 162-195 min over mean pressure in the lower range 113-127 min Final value 1.2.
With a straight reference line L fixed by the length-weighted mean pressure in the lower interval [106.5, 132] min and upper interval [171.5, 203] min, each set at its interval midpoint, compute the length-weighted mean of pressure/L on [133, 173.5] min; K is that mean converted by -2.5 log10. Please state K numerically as -0.18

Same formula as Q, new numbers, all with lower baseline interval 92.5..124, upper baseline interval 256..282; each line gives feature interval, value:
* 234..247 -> -0.5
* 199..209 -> -0.9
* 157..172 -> -2.6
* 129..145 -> -3.7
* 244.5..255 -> -1.1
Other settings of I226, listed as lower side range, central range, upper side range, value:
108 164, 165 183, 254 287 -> -1.0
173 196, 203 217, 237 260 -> 0.2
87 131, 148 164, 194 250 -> -3.1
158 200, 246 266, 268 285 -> -2.5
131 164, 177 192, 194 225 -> 0.5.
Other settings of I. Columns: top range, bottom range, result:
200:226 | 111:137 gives 1.15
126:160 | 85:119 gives 1.20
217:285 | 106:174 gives 0.96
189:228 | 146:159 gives 0.89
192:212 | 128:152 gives 0.91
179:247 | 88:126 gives 1.12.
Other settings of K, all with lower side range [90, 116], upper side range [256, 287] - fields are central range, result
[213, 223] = -0.15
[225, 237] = 0.08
